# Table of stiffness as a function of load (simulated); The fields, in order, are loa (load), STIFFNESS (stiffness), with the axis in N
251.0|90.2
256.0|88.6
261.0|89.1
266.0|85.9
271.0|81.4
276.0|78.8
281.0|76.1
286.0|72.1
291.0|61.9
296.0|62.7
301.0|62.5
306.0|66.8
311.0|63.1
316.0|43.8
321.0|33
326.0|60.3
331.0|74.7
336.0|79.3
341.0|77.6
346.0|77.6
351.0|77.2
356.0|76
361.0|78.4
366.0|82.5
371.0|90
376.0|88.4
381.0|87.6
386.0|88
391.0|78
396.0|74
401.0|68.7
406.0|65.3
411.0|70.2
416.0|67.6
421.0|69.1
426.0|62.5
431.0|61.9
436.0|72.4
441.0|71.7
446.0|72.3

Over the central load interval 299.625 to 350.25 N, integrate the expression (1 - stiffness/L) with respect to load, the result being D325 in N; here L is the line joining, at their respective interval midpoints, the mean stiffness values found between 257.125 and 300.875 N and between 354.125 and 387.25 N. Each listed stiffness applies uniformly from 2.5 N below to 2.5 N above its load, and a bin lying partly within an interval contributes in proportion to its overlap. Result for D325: 10.0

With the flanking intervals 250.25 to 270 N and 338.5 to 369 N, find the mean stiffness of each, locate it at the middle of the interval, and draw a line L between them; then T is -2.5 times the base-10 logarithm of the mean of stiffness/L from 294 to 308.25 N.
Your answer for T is 0.291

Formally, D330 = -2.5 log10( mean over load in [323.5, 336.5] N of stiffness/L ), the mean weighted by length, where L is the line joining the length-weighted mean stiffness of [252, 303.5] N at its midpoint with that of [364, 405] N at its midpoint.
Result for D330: 0.127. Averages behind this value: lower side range 76.3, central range 70.2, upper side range 81.5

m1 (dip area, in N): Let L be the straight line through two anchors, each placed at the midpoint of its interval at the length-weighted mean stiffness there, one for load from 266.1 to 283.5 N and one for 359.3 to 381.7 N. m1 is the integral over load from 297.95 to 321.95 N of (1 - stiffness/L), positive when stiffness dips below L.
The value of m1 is 7.7 N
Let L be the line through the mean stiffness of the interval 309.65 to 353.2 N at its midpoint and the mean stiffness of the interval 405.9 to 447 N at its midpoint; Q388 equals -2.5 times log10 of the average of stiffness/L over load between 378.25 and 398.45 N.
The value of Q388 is -0.22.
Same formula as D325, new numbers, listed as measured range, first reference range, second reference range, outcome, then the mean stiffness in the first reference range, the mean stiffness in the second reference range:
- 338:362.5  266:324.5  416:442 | -4.31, 64.7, 67.3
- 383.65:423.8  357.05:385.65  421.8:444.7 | 1.87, 85.1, 67.5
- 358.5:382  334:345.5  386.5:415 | -3.14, 78.3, 72.2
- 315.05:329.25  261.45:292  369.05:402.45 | 5.74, 77.6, 82.4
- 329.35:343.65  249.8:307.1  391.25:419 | -0.78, 76.3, 69.9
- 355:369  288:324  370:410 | -1.56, 56.5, 79.3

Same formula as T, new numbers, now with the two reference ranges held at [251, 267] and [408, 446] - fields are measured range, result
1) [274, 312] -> 0.23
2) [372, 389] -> -0.19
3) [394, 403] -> 0.00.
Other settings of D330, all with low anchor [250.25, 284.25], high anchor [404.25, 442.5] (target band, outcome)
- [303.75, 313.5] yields 0.22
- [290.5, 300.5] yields 0.28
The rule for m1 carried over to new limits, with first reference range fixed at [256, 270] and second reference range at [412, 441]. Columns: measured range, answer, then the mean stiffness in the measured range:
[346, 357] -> -0.1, 76.9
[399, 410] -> 0.4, 67.4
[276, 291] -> 2.1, 72.8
